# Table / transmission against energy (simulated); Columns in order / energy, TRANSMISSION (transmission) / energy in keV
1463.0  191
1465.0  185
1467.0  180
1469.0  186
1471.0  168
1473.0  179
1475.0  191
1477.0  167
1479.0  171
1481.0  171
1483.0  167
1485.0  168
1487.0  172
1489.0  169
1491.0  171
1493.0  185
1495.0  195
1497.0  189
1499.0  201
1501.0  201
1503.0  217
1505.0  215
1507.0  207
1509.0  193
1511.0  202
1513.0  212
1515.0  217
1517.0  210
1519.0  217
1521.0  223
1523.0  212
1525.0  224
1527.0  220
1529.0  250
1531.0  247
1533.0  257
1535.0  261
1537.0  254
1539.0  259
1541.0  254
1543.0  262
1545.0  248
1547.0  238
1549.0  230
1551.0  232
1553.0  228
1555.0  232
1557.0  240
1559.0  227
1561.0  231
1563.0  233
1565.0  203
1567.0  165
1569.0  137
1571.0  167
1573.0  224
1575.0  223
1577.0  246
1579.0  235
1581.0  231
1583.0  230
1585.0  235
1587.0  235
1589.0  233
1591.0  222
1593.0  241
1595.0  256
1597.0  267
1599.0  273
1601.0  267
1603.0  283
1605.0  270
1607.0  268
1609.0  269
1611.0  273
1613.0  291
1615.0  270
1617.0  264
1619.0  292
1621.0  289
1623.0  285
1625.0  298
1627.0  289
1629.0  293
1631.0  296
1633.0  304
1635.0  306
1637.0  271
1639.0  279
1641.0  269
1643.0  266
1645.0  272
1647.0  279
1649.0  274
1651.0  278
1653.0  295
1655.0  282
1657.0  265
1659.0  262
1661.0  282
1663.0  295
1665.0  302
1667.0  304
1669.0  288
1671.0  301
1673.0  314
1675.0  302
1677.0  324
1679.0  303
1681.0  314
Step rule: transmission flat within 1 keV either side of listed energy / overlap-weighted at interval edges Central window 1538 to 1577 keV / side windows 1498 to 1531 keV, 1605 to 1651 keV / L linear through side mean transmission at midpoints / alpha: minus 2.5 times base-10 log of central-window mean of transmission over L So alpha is 0.07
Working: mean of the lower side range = 215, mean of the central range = 223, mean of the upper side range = 281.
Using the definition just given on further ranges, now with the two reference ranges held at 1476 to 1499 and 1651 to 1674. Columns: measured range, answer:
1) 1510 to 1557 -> -0.141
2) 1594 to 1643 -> -0.076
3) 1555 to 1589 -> 0.066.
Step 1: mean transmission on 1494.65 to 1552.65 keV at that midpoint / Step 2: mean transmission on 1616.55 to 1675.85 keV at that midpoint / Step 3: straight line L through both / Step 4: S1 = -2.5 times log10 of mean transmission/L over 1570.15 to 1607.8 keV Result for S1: 0.070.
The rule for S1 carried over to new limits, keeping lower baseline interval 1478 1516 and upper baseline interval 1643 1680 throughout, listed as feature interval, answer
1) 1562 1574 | 0.23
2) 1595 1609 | -0.07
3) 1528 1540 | -0.19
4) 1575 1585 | 0.03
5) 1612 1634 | -0.09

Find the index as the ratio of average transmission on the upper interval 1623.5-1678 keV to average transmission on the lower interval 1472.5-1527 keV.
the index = 1.48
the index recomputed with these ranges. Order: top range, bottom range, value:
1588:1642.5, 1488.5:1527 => 1.35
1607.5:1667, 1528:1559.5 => 1.15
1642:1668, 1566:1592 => 1.31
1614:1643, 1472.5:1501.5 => 1.59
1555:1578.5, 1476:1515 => 1.11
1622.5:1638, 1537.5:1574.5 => 1.31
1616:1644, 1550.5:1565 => 1.24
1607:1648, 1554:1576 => 1.36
